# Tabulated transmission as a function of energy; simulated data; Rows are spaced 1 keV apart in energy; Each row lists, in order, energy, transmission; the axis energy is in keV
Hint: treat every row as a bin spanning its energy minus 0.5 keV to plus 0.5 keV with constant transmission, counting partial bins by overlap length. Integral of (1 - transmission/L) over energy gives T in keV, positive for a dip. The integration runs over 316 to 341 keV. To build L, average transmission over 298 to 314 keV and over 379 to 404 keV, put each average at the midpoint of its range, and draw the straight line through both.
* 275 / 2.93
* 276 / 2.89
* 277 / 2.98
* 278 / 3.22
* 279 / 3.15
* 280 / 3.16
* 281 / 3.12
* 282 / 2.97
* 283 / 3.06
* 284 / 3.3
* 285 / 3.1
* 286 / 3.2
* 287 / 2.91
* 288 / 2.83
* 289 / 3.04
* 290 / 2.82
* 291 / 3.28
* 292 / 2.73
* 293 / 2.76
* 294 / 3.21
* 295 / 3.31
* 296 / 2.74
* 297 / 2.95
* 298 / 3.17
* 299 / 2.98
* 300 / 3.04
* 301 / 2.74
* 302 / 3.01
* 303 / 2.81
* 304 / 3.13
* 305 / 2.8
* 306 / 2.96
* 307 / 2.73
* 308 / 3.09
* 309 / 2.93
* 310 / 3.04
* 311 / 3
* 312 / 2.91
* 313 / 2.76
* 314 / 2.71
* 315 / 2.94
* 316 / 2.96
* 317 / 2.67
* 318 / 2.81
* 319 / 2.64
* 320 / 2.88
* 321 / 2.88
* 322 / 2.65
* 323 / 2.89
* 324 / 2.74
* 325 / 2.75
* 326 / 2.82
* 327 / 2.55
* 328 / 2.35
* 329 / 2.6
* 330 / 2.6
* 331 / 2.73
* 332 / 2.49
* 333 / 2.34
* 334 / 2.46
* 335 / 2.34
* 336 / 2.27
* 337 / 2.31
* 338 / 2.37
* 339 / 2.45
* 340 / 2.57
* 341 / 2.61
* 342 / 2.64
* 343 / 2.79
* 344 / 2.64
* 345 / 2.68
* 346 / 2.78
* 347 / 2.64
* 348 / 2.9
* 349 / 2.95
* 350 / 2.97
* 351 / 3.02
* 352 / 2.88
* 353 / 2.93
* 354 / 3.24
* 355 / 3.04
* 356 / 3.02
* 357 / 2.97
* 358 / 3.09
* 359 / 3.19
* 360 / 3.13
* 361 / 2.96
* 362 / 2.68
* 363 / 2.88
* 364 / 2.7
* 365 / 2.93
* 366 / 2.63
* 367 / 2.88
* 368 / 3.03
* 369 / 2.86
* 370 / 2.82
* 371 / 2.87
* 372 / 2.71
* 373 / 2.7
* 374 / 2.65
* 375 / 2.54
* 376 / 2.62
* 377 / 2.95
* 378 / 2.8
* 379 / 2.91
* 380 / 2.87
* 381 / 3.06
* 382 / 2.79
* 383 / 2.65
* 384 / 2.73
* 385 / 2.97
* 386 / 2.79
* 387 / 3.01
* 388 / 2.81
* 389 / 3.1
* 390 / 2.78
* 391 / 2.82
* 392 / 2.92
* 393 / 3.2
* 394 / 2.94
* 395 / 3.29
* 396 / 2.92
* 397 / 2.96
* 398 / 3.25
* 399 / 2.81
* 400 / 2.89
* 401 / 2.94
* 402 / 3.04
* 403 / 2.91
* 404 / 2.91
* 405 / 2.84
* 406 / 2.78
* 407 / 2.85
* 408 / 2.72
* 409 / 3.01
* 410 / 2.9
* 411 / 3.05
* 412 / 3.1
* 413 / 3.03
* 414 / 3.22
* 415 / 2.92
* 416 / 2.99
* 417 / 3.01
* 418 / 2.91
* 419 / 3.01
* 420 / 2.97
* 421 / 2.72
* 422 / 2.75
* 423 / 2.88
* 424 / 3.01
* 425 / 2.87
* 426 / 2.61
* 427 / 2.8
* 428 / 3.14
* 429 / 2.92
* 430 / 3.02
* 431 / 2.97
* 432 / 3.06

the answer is 2.84 keV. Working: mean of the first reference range 2.93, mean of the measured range 2.6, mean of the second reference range 2.93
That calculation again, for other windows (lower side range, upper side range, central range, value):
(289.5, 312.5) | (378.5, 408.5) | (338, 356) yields 0.8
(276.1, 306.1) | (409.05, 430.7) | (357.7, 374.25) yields 0.6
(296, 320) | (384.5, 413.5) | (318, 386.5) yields 3.8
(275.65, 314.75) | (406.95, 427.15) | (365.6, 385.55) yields 1.0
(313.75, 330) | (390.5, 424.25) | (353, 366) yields -0.6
